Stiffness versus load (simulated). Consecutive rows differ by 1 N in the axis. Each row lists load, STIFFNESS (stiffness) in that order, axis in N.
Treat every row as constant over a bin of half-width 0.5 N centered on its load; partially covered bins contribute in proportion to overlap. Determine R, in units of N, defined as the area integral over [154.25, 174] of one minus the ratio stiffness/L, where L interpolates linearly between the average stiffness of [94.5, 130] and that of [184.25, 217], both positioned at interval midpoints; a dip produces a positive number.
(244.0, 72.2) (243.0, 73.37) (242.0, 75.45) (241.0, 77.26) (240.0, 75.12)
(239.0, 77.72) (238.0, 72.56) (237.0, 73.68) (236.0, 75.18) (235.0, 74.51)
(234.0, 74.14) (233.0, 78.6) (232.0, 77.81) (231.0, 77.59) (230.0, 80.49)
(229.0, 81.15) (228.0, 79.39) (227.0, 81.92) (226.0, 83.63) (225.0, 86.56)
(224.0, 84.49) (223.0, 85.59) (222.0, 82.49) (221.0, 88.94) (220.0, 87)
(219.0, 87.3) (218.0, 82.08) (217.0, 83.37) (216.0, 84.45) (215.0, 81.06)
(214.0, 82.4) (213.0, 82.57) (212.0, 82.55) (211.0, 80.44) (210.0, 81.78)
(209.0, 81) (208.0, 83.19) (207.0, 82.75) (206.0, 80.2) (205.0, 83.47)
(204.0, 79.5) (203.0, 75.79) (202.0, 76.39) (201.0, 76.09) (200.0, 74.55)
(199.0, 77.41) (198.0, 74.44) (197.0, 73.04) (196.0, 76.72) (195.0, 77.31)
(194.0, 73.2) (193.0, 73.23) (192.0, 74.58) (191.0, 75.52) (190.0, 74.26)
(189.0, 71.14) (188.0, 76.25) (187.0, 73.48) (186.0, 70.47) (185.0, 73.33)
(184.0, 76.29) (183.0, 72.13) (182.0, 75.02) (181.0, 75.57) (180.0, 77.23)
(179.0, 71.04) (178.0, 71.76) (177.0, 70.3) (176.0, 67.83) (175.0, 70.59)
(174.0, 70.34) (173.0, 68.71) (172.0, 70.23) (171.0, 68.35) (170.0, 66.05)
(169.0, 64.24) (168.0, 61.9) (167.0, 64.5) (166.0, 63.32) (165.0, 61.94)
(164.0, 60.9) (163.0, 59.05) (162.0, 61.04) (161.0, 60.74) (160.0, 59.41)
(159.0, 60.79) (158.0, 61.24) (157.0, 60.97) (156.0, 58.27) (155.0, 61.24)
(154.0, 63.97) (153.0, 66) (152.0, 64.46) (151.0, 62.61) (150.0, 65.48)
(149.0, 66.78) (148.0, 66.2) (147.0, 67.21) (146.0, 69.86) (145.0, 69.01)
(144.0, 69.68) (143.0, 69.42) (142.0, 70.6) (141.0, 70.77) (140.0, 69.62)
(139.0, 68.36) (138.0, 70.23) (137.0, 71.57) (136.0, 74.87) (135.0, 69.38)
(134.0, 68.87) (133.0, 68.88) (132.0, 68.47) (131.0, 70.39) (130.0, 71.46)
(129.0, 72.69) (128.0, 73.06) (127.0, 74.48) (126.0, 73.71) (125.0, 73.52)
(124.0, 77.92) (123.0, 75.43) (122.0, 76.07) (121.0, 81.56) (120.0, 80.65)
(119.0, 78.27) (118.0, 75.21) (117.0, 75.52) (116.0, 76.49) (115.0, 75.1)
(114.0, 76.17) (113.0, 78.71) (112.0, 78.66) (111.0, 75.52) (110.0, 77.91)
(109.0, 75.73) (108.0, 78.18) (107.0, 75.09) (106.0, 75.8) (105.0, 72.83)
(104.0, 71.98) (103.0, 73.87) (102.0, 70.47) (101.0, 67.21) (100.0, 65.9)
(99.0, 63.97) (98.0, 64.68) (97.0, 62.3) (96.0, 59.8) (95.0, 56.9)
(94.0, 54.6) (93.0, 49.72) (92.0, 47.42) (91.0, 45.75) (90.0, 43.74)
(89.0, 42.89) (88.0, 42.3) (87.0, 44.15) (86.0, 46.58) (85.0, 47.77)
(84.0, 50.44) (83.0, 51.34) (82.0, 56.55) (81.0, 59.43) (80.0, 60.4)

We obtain 3.3 N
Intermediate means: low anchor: 73.2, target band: 63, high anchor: 77.7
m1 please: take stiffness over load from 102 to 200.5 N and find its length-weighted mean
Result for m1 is 70.9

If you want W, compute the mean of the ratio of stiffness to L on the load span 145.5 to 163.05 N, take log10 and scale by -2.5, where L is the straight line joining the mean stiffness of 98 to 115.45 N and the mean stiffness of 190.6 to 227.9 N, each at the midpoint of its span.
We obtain 0.21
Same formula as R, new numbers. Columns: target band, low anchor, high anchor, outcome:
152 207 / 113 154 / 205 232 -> 5.4 N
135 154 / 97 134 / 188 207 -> 1.6 N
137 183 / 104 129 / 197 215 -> 6.6 N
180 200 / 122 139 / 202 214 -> 1.1 N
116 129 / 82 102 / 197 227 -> -3.3 N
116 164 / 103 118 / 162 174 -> 0.8 N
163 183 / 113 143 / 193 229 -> 2.4 N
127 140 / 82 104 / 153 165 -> -2.7 N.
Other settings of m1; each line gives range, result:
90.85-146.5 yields 70.7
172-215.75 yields 75.9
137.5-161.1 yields 65.6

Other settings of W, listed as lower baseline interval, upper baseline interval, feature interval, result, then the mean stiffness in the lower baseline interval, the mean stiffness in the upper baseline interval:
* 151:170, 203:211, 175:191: -0.03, 62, 81.3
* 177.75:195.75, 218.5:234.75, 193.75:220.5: -0.02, 74.1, 82.2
